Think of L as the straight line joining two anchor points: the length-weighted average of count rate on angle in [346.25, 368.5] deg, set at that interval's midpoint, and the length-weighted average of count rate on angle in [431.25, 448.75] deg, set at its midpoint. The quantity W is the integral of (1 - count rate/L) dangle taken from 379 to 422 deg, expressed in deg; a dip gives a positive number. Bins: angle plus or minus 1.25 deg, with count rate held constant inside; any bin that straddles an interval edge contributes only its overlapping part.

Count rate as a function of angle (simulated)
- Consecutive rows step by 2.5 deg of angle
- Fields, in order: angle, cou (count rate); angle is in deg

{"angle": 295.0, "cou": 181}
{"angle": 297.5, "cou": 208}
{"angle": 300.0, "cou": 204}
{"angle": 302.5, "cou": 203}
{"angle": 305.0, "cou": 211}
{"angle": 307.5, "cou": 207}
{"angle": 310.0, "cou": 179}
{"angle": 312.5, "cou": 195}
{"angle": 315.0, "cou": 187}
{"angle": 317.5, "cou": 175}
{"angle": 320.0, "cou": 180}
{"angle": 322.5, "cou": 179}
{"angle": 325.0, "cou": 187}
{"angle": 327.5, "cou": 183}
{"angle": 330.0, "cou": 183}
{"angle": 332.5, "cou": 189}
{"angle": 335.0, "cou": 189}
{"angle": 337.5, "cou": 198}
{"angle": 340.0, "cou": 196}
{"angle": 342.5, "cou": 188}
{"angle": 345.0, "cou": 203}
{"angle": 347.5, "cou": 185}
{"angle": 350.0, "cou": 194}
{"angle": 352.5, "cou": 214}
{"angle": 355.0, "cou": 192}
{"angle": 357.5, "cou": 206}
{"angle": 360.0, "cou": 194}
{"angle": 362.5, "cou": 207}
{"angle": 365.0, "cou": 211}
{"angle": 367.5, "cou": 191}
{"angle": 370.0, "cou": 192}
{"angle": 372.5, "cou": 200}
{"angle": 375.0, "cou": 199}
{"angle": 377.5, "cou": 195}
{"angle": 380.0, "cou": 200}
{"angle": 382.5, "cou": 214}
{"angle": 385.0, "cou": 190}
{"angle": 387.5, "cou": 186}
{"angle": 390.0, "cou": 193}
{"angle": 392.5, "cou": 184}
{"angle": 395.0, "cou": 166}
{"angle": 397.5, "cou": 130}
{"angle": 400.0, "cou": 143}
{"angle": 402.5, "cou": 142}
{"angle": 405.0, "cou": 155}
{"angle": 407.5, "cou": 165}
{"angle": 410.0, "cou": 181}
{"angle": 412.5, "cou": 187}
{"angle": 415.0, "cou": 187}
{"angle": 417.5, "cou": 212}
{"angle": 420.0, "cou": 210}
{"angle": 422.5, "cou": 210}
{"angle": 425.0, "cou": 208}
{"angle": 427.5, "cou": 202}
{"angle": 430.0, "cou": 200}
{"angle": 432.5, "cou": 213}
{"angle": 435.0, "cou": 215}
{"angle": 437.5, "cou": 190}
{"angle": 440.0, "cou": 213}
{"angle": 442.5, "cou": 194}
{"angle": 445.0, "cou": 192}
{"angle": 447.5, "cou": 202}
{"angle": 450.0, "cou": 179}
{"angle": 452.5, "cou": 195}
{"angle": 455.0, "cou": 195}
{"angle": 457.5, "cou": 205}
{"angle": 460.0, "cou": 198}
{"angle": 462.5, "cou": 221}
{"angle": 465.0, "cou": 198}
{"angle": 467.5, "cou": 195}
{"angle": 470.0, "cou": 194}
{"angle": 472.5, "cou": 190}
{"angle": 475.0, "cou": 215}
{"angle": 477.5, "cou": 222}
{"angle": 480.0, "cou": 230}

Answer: 4.6 deg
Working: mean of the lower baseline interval 199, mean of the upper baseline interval 203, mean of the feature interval 180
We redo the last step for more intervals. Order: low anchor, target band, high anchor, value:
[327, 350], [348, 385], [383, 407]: -4.4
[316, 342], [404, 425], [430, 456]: 0.6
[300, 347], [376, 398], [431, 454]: 1.0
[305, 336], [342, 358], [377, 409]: -1.4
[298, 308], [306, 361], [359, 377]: 3.2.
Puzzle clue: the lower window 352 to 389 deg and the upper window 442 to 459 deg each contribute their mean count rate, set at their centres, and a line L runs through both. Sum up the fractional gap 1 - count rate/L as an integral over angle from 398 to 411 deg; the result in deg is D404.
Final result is 2.77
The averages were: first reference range 199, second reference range 195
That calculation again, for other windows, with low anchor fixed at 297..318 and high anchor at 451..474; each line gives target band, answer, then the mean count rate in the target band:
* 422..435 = -0.6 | 207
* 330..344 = 0.4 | 191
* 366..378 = 0.1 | 196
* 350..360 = -0.2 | 202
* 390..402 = 2.4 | 159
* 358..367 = -0.2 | 203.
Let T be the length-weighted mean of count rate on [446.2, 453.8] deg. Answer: 192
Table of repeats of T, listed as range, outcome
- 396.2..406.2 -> 143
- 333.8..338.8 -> 194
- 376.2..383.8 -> 203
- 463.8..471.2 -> 196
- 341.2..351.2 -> 193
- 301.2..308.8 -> 207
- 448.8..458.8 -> 194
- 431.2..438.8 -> 206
